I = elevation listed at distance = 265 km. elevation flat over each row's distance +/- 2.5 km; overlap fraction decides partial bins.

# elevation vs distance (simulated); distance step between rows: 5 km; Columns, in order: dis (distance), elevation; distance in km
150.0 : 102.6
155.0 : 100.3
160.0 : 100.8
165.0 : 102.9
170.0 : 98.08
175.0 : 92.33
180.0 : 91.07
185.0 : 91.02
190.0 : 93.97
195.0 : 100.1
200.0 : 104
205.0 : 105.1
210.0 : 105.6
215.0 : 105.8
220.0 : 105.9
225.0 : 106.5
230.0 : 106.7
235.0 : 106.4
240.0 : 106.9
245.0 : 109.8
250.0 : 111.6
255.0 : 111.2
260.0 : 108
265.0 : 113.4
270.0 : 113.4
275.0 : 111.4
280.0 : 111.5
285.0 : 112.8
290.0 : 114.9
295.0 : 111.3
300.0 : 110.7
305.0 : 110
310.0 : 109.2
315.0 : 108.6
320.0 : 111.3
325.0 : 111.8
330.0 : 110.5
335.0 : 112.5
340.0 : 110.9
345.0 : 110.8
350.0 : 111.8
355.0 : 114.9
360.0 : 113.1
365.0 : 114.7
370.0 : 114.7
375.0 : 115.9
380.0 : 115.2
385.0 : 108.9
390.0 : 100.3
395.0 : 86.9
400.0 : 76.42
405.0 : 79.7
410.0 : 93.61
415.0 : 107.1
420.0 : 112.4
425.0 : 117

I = 113.4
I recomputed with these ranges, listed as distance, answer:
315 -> 108.6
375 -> 115.9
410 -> 93.61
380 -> 115.2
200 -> 104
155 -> 100.3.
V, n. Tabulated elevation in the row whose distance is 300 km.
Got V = 110.7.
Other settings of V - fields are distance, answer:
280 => 111.5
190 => 93.97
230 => 106.7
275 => 111.4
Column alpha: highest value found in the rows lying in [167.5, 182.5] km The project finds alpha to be 98.08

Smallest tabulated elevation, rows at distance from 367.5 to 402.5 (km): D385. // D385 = 76.42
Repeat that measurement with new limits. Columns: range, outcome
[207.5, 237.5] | 105.6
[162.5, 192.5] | 91.02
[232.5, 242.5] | 106.4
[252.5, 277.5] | 108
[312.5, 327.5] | 108.6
